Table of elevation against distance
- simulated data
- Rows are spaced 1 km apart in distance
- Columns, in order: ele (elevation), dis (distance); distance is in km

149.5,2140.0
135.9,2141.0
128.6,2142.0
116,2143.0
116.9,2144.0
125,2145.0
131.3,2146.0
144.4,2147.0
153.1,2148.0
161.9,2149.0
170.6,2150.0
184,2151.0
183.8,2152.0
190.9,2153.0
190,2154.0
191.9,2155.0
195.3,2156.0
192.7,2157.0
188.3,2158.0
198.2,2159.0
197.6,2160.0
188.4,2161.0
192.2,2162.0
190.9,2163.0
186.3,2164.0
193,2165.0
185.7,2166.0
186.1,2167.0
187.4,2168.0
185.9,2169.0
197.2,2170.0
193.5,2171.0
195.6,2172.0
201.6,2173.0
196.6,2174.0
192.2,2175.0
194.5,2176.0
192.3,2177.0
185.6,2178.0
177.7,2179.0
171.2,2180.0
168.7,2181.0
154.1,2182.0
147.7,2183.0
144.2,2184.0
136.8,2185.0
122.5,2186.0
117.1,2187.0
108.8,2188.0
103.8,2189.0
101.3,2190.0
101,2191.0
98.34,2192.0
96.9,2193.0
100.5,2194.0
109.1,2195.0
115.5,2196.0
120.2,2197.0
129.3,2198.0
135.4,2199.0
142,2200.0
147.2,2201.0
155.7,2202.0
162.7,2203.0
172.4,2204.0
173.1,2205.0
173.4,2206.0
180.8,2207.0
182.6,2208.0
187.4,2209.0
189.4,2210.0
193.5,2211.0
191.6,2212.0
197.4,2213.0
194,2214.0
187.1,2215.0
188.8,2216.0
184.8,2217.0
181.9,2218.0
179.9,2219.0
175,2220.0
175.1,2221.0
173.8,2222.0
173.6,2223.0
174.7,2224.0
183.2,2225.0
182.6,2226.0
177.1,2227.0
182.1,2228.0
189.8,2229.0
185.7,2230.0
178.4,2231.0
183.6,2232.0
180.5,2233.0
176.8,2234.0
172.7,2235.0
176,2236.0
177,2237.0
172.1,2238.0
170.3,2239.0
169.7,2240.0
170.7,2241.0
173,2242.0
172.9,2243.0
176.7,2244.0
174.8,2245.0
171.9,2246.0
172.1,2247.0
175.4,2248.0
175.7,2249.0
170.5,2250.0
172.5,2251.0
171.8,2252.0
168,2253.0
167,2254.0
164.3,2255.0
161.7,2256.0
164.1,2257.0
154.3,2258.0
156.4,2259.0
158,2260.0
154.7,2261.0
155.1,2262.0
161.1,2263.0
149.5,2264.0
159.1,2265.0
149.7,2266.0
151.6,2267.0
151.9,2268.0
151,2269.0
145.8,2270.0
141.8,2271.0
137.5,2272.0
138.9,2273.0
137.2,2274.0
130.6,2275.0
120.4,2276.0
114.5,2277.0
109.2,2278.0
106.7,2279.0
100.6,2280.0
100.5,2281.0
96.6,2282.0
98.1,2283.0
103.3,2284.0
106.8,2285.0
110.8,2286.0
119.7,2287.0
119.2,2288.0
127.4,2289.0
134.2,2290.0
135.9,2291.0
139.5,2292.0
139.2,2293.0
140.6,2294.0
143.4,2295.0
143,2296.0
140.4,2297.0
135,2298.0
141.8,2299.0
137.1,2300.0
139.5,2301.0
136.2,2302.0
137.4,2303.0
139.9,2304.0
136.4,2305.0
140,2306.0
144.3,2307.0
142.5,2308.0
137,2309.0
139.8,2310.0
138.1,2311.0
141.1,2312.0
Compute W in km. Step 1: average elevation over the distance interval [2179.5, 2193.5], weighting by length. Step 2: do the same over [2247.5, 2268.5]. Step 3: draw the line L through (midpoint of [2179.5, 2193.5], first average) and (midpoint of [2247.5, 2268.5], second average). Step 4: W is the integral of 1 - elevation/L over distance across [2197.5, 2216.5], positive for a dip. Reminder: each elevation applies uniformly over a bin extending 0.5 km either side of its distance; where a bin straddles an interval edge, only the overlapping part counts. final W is -5.0 km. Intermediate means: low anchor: 127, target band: 173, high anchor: 162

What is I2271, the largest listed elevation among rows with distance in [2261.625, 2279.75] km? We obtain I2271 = 161.1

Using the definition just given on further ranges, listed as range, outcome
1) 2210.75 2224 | 197.4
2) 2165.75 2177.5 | 201.6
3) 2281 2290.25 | 134.2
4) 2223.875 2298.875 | 189.8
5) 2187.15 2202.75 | 155.7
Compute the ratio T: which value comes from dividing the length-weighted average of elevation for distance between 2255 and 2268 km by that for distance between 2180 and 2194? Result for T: 1.3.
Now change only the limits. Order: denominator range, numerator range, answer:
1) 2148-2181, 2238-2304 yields 0.77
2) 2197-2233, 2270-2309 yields 0.73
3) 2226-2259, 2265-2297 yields 0.74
